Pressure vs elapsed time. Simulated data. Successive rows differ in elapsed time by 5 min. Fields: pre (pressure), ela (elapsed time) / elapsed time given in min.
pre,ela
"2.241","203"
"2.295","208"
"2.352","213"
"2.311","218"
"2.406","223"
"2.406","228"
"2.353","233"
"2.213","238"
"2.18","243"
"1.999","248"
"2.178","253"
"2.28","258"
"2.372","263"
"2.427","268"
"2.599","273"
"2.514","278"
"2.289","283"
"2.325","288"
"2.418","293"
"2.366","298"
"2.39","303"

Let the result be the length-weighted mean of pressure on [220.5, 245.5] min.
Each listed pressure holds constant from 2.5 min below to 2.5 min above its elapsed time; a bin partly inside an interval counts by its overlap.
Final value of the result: 2.31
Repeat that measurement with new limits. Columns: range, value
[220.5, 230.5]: 2.41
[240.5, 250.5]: 2.09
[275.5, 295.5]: 2.39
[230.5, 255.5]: 2.18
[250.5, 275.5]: 2.37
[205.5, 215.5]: 2.32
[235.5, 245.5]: 2.2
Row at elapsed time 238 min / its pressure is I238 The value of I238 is 2.213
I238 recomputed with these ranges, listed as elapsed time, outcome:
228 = 2.406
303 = 2.39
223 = 2.406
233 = 2.353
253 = 2.178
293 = 2.418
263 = 2.372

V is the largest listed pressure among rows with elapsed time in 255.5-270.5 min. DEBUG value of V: 2.427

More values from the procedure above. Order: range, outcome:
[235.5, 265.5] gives 2.372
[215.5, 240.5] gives 2.406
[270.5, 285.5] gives 2.599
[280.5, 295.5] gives 2.418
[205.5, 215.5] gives 2.352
